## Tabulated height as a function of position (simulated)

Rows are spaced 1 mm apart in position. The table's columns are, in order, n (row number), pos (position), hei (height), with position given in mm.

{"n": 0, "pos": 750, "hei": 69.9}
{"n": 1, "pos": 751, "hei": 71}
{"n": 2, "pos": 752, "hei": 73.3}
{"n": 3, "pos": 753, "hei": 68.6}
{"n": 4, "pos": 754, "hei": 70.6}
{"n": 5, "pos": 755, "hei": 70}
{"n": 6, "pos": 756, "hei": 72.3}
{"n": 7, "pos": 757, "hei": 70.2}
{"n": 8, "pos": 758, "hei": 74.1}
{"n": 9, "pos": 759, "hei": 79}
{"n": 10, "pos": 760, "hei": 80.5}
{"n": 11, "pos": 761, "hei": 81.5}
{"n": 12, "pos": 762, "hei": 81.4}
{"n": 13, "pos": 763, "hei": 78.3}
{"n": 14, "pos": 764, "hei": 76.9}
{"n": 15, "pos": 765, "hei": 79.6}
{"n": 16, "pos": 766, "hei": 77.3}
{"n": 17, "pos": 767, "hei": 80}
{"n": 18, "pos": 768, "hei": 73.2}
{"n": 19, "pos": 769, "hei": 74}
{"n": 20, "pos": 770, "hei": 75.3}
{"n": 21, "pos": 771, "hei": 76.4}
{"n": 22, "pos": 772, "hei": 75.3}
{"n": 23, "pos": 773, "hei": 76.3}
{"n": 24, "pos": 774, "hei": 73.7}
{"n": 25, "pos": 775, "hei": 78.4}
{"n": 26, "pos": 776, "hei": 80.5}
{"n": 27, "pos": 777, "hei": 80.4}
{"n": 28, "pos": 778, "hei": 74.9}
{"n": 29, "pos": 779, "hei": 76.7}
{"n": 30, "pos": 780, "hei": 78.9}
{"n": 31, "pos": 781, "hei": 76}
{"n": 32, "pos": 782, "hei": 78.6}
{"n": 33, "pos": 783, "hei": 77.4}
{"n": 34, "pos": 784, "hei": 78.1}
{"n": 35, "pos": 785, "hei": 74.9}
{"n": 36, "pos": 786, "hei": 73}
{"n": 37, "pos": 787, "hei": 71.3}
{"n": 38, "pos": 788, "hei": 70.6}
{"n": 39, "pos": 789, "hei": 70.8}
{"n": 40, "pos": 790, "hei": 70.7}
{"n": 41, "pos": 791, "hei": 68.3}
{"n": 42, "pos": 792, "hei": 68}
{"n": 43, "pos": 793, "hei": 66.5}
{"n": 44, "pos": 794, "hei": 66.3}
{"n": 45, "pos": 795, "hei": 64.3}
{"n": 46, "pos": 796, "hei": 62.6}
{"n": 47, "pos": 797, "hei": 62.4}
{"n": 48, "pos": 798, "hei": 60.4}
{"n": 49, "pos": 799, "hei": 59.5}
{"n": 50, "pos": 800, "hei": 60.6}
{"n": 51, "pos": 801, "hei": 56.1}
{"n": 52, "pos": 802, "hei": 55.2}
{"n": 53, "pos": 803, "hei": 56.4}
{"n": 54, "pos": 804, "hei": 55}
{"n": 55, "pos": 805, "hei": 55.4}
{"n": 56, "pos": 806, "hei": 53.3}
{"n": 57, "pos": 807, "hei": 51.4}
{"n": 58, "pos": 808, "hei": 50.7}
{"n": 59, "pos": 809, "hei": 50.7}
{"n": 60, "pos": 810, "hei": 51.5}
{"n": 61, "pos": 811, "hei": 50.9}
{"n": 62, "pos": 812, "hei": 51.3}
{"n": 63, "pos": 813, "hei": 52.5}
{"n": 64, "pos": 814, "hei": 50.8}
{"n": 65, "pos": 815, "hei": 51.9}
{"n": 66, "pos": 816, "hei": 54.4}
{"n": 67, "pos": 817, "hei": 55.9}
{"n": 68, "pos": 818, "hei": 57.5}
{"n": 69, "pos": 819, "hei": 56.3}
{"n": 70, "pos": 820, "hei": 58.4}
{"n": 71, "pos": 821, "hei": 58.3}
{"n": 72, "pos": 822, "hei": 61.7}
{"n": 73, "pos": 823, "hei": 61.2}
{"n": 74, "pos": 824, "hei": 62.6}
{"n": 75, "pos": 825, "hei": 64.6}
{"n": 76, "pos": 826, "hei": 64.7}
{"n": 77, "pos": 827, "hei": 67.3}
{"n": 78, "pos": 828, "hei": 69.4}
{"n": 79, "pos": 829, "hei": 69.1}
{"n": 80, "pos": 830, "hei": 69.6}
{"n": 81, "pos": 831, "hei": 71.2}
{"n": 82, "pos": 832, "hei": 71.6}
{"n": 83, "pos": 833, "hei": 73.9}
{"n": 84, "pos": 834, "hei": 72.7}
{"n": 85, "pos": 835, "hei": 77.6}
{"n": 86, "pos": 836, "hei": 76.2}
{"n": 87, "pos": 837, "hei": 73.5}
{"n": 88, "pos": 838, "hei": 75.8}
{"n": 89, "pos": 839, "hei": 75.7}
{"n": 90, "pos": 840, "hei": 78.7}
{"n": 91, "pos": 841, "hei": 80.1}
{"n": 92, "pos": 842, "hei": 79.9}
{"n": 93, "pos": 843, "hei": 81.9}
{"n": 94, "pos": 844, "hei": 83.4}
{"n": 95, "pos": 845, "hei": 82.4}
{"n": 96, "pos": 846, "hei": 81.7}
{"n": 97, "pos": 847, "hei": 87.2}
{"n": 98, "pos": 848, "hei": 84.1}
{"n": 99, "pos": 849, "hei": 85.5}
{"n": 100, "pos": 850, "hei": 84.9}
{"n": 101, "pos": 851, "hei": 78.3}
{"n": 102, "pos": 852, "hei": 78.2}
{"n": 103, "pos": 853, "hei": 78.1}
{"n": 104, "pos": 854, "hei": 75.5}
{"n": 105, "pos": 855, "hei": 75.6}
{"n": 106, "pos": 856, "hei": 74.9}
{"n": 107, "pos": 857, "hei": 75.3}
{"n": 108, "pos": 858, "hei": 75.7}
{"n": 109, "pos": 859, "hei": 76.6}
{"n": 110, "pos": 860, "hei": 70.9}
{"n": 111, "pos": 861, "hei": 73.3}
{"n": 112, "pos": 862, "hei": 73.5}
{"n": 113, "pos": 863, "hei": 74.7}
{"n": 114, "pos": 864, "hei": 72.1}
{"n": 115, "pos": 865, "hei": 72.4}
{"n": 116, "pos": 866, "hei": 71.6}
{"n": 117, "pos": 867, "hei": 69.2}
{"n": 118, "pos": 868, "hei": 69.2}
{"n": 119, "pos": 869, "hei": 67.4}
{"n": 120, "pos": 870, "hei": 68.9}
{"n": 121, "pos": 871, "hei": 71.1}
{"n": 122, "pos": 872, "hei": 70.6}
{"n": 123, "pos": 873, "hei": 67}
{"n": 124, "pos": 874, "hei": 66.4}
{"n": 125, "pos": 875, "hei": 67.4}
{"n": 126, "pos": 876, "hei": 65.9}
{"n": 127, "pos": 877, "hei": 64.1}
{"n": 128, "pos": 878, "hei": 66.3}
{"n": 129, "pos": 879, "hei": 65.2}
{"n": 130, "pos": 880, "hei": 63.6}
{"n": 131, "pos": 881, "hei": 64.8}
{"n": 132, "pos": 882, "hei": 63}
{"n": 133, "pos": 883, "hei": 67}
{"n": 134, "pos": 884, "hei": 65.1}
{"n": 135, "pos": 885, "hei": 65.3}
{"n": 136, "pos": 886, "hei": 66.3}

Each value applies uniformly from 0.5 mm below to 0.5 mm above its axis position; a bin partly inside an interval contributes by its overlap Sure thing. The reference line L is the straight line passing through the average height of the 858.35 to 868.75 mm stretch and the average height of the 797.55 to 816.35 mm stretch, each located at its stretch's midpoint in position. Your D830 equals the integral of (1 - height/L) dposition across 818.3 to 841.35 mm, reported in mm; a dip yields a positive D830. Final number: -2.8 mm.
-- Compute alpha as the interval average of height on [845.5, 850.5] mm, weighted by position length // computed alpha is 84.7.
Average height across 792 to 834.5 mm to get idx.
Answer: 60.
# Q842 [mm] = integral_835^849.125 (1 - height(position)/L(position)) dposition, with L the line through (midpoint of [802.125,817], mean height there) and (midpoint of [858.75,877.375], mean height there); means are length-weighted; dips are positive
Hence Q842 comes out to -4.0 mm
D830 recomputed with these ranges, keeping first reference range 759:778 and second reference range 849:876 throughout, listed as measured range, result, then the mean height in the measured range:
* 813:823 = 2.5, 56.2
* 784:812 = 5.4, 61.5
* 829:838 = 0.2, 73.2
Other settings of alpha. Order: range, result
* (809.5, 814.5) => 51.4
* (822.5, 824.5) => 61.9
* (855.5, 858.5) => 75.3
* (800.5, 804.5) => 55.7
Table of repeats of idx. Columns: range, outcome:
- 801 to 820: 53.6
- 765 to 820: 65.8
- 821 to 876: 73.5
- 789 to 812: 59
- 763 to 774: 76.4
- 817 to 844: 69.6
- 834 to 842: 76.7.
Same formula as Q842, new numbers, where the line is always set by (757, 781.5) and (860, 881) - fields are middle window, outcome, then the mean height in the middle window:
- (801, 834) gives 6.38 mm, 59.1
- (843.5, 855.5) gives -1.79 mm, 81.2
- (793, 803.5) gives 2.00 mm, 60.7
